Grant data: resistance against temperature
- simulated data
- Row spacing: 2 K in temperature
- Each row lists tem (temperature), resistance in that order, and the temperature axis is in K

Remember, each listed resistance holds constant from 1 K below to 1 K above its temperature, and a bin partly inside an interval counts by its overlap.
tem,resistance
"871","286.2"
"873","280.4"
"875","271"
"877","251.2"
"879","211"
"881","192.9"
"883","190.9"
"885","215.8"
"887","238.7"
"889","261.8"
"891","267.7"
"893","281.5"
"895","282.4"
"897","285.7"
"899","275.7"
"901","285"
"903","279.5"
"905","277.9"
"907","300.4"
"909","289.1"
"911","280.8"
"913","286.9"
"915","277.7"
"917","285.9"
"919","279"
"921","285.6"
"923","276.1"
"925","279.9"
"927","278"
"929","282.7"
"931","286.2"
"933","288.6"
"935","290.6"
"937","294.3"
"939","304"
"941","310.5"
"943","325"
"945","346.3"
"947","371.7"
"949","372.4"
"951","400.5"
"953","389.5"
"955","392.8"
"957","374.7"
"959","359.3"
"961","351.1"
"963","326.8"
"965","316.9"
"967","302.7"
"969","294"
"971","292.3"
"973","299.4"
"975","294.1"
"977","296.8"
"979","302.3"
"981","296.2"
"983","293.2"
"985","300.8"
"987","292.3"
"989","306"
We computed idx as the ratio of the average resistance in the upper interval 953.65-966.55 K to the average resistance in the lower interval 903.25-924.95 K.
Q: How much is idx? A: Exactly 1.24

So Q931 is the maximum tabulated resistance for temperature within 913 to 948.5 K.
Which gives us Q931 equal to 371.7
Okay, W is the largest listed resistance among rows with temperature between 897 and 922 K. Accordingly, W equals 300.4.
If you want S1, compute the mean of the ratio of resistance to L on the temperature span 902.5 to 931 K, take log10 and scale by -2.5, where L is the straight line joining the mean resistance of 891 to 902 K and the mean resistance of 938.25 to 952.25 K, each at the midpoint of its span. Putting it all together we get 0.09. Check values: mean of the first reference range 281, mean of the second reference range 349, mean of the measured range 283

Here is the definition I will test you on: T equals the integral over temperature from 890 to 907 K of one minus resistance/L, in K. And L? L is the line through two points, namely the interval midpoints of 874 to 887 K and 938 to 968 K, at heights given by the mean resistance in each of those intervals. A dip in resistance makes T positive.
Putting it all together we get -1.7 K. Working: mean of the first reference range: 223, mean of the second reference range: 350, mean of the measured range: 281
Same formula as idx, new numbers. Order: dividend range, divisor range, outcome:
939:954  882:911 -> 1.33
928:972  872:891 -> 1.40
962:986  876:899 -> 1.23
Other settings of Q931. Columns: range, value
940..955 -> 400.5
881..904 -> 285.7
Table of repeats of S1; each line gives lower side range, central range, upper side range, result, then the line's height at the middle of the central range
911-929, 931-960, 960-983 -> -0.17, 293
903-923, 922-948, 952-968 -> 0.05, 316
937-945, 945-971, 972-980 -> -0.15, 307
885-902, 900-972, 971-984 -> -0.10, 283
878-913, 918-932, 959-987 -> -0.01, 278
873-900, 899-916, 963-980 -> -0.09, 262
